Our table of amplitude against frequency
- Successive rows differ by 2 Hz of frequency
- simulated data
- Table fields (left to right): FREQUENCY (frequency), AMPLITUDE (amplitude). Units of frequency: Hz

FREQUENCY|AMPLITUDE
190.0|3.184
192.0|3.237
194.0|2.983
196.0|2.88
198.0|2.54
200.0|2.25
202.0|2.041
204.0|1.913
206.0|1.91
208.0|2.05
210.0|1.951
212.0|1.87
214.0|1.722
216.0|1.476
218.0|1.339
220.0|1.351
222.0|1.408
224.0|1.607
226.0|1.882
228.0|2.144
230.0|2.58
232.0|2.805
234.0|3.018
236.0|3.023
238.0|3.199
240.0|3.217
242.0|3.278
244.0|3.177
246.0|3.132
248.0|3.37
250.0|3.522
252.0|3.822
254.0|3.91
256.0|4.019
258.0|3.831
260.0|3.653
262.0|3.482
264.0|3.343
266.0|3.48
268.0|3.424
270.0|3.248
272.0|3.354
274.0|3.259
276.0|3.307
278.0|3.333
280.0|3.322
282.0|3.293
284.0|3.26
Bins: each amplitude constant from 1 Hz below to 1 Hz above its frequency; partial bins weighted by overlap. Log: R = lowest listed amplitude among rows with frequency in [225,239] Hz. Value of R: 1.882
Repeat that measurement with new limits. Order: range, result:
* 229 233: 2.58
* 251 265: 3.343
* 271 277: 3.259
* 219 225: 1.351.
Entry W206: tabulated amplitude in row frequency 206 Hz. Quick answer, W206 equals 1.91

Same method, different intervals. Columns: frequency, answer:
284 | 3.26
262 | 3.482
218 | 1.339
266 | 3.48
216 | 1.476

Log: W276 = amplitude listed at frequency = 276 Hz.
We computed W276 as 3.307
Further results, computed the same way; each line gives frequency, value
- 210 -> 1.951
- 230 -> 2.58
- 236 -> 3.023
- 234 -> 3.018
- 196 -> 2.88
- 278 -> 3.333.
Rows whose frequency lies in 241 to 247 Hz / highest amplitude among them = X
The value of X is 3.278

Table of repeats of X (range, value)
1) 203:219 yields 2.05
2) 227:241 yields 3.217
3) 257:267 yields 3.831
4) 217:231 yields 2.58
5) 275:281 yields 3.333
